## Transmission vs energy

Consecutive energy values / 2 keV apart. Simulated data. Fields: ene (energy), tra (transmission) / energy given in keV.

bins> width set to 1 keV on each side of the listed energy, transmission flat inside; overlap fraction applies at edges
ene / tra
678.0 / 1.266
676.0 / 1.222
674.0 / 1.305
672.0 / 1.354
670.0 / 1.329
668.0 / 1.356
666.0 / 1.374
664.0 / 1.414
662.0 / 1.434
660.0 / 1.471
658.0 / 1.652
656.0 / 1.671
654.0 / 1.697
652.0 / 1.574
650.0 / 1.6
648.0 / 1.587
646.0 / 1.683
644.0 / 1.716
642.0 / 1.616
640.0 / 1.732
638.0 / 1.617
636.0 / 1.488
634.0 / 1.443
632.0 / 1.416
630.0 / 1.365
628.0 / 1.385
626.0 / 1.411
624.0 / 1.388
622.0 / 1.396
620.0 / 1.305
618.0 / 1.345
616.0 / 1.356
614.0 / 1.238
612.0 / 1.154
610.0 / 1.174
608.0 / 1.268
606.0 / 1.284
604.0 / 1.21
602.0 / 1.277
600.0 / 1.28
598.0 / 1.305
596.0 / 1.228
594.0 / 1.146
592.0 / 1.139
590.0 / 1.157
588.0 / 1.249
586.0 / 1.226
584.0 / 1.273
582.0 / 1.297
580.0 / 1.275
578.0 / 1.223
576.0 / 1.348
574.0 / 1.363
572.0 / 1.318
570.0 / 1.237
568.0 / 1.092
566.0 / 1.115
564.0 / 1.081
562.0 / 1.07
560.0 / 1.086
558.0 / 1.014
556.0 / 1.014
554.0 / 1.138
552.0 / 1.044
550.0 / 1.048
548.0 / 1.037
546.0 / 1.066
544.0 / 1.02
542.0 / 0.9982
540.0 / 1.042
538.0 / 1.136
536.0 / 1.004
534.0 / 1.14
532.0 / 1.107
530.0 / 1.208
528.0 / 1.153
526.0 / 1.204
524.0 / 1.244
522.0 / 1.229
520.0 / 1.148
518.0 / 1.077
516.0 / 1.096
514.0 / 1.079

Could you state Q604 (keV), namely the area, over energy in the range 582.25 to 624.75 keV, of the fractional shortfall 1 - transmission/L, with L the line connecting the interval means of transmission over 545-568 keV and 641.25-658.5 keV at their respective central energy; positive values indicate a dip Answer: 3.1 keV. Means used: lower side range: 1.07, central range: 1.26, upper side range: 1.64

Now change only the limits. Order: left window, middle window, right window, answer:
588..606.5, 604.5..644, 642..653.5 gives 1.4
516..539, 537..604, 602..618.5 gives 2.3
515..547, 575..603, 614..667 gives 1.6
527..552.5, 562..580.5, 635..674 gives -0.2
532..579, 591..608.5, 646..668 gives 0.9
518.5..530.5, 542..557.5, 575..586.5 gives 2.3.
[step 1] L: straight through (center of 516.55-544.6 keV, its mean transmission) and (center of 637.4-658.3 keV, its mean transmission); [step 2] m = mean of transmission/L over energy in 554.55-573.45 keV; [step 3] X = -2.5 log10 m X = 0.14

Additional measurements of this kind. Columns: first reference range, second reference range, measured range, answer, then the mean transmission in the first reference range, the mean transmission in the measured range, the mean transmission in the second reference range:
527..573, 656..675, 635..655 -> -0.19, 1.09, 1.63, 1.42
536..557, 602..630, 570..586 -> -0.11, 1.05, 1.29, 1.3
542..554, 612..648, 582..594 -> 0.03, 1.05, 1.21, 1.46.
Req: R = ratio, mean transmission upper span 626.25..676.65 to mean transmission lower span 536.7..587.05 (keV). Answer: 1.31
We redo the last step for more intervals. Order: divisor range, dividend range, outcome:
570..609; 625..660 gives 1.25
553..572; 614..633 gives 1.24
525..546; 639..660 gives 1.50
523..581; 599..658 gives 1.27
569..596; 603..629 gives 1.04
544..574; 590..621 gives 1.13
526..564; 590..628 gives 1.18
